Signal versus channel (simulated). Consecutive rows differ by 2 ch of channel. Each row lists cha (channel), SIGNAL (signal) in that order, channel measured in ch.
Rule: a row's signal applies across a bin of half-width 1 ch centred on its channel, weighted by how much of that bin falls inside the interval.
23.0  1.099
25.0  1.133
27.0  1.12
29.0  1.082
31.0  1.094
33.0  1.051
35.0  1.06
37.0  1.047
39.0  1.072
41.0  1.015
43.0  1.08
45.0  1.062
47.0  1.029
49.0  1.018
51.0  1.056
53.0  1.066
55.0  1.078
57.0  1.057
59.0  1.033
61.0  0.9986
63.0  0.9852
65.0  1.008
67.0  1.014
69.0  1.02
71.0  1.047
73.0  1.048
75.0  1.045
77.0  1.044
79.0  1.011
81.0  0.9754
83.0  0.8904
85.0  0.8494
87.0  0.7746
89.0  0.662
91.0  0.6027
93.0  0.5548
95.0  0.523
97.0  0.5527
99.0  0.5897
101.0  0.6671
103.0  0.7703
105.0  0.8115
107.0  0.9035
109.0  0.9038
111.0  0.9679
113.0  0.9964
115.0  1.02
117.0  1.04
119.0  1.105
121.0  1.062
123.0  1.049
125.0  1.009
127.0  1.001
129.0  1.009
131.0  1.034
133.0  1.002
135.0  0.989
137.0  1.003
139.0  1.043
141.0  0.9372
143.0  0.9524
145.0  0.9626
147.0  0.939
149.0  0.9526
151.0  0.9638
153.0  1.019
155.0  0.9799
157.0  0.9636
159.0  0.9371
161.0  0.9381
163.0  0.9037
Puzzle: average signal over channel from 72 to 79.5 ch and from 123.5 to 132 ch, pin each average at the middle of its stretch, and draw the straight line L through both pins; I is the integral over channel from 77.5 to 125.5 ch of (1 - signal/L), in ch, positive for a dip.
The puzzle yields 8.4 ch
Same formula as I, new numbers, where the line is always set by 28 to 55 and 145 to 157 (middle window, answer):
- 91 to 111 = 6.0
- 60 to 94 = 3.8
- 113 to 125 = -0.6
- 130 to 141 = -0.3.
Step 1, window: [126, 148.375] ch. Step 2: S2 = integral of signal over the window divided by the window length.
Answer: 0.988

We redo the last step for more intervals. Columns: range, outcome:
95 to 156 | 0.934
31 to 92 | 0.992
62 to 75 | 1.02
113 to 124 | 1.05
